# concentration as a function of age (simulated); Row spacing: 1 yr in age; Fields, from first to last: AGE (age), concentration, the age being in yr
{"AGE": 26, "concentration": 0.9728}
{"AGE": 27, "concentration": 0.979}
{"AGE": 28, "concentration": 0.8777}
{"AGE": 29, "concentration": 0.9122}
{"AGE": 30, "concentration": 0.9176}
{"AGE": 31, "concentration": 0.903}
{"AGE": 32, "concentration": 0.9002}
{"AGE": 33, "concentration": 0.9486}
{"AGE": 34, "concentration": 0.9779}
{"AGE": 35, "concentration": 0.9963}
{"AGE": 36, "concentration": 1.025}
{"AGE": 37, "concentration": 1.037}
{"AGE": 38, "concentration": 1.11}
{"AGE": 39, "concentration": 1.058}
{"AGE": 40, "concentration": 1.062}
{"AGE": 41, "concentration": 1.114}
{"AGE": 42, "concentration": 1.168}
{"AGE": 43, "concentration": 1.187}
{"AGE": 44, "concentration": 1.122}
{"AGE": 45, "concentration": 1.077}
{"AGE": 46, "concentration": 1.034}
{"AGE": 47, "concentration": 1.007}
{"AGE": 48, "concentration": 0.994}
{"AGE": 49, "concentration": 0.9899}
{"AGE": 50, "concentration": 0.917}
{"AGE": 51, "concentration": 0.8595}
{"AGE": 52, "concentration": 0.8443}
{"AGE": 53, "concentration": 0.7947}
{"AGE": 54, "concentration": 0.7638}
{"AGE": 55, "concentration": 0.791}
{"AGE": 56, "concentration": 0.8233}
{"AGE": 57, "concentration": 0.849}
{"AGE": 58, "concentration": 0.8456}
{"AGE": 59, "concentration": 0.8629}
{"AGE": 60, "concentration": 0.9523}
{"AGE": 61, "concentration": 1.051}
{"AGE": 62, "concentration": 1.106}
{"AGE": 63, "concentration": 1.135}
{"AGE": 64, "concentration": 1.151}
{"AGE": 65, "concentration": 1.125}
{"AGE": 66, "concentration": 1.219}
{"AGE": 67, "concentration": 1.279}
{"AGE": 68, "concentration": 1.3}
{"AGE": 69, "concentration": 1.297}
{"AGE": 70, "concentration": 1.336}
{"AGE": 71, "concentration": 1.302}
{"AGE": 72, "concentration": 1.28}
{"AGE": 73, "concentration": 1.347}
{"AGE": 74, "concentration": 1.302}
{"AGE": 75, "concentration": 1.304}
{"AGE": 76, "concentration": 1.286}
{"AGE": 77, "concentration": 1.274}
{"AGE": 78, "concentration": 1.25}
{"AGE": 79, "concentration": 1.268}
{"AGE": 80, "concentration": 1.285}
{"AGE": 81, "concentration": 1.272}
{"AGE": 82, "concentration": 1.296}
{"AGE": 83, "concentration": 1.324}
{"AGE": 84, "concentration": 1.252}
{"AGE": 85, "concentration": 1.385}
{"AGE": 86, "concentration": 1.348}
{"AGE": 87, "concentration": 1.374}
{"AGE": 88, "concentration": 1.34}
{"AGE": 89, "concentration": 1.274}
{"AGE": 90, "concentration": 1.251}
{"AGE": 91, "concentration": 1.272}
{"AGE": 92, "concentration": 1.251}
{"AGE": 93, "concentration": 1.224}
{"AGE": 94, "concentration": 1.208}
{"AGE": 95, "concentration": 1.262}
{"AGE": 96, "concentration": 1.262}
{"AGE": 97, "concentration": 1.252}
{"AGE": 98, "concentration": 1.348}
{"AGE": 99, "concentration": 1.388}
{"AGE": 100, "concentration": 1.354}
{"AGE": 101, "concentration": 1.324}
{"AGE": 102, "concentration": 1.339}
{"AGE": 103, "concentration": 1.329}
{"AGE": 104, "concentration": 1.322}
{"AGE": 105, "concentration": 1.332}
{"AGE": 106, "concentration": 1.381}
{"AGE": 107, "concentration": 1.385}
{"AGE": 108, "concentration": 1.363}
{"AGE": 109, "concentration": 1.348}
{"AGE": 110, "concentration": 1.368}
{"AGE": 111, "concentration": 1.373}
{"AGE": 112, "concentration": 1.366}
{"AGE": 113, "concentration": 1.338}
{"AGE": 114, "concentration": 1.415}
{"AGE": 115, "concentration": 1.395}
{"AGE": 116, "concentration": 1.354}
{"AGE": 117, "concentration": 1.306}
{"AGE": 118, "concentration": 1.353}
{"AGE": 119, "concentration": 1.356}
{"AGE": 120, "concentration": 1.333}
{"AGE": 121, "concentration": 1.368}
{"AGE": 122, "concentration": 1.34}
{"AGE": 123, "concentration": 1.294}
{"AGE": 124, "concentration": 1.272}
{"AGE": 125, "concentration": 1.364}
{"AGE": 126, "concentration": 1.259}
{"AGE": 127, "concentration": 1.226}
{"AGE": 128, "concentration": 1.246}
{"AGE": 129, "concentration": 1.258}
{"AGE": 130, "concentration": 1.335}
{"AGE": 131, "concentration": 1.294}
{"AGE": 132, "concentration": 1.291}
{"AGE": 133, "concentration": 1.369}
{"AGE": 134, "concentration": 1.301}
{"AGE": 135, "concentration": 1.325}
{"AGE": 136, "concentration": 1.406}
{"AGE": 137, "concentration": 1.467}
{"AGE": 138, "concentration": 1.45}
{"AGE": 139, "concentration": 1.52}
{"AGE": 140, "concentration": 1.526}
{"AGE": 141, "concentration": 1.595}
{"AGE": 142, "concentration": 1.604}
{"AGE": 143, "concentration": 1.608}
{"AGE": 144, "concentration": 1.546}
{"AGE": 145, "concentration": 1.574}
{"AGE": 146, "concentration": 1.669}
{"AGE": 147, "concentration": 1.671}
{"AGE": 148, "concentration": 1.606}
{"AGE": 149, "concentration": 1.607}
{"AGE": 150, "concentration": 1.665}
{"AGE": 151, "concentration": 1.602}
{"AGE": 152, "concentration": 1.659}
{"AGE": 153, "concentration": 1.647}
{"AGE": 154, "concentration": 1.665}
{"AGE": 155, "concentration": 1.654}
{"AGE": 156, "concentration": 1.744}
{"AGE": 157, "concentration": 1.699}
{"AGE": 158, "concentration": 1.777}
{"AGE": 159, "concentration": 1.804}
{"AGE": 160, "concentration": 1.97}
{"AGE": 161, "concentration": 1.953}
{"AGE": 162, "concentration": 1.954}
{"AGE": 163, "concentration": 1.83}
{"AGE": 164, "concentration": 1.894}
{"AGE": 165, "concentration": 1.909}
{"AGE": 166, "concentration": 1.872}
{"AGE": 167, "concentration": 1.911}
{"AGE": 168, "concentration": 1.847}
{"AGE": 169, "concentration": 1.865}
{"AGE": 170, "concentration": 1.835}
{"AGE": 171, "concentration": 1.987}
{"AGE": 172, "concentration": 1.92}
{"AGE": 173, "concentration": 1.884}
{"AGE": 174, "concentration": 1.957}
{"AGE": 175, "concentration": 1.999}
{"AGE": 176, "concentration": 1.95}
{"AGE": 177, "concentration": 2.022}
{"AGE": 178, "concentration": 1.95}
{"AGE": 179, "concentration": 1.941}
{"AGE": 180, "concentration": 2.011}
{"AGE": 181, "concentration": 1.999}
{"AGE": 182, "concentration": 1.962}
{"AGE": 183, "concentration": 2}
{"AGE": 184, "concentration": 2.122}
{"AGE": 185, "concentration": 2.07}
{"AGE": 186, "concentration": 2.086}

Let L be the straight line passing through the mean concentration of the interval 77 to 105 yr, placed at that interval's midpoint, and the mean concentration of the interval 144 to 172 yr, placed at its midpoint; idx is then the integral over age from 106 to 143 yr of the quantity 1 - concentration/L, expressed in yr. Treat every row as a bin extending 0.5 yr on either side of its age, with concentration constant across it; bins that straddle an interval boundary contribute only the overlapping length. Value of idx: 3.96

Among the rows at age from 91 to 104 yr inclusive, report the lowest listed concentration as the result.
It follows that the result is 1.208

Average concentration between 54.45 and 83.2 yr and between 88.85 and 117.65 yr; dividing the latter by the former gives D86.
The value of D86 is 1.1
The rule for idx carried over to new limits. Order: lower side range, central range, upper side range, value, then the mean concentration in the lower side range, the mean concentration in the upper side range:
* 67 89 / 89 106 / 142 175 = 1.5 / 1.3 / 1.78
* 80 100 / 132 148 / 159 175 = 1.8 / 1.3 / 1.91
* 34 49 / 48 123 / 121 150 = 0.8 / 1.07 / 1.43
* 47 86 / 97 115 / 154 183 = 0.8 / 1.13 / 1.89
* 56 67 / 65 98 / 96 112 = -3.1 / 1.03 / 1.34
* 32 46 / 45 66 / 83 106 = 3.3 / 1.06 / 1.31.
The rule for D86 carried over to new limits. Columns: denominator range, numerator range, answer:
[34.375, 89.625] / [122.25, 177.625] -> 1.45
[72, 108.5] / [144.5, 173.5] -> 1.36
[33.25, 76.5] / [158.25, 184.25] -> 1.81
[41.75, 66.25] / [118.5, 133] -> 1.33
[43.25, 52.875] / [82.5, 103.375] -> 1.33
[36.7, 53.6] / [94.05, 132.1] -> 1.30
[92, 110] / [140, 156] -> 1.23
